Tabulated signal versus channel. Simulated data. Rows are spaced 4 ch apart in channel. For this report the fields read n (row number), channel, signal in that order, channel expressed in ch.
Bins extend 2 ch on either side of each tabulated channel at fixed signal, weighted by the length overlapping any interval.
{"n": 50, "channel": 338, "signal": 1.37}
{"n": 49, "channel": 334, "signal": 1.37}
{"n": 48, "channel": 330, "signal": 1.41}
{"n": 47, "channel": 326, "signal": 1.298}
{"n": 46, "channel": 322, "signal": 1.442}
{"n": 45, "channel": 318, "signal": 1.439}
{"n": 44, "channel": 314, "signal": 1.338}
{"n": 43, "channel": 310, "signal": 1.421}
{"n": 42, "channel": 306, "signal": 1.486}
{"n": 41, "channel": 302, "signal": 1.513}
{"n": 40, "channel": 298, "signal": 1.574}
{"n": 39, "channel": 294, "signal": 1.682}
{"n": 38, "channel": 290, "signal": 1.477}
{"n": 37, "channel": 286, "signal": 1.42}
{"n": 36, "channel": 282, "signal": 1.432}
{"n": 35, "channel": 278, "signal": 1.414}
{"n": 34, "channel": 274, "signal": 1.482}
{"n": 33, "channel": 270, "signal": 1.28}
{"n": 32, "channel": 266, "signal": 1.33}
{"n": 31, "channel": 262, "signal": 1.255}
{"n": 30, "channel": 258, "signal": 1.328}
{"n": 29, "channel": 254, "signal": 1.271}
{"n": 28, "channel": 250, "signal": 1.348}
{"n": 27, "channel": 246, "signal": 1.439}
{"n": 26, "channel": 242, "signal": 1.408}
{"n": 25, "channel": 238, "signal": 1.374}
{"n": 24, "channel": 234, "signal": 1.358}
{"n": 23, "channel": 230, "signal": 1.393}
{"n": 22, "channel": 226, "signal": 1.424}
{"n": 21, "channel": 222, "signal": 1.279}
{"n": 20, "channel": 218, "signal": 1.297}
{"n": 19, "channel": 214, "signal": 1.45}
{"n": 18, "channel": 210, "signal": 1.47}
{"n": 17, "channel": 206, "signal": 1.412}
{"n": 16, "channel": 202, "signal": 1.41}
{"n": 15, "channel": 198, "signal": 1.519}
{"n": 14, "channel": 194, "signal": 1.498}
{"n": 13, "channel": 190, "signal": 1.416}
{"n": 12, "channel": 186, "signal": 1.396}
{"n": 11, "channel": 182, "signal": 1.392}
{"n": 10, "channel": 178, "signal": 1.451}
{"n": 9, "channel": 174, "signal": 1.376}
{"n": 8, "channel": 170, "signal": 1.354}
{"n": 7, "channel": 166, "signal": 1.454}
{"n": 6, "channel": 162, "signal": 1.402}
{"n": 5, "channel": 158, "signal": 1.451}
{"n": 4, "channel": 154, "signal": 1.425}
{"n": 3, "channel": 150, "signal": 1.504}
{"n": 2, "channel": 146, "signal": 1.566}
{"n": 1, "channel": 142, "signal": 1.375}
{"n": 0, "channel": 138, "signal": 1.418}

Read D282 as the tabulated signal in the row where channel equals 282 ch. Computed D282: 1.432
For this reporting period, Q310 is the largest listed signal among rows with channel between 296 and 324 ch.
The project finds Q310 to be 1.574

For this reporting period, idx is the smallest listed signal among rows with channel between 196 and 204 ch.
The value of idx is 1.41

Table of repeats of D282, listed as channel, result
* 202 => 1.41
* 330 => 1.41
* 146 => 1.566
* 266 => 1.33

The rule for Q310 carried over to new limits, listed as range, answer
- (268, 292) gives 1.482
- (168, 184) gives 1.451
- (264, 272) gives 1.33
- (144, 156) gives 1.566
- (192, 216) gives 1.519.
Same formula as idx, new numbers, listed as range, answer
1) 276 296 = 1.414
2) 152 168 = 1.402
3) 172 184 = 1.376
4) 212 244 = 1.279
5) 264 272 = 1.28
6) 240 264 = 1.255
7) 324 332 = 1.298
